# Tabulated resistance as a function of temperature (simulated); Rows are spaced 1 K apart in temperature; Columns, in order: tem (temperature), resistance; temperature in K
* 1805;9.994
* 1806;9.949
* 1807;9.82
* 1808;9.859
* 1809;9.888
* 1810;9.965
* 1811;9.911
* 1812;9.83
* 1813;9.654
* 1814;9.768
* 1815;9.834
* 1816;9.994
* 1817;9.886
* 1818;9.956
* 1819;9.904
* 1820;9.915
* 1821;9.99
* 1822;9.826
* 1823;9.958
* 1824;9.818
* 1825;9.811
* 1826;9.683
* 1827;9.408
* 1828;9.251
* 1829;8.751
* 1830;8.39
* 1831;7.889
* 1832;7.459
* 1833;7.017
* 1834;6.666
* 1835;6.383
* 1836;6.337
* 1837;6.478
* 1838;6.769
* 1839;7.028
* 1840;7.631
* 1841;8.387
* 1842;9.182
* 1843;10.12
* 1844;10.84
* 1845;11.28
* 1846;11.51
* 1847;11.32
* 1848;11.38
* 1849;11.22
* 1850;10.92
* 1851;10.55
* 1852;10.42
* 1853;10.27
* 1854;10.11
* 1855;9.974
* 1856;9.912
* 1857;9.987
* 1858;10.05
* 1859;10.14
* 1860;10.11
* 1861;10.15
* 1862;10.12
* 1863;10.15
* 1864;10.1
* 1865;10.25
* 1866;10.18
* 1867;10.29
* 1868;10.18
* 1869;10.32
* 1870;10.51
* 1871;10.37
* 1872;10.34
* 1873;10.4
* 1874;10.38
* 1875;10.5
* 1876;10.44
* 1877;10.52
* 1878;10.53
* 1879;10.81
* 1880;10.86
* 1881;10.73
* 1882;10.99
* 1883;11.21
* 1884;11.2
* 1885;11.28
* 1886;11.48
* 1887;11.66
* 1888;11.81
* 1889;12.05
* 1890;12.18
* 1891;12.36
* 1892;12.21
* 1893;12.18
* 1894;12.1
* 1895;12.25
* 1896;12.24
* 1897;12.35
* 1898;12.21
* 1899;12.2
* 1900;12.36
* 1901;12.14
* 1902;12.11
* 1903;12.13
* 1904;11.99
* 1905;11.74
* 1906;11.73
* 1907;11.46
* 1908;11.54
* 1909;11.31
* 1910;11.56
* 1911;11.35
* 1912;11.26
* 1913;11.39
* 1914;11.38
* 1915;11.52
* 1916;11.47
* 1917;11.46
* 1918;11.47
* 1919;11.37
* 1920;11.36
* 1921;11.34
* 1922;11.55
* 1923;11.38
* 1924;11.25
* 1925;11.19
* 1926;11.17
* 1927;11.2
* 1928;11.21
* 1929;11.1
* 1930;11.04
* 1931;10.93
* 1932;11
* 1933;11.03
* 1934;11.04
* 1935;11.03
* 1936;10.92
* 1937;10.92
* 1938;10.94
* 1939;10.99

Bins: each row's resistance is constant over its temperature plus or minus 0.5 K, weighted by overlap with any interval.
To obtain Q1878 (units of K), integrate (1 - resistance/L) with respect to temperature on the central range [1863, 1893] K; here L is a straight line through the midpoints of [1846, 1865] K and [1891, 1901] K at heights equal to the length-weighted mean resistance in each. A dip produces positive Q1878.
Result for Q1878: 1.4 K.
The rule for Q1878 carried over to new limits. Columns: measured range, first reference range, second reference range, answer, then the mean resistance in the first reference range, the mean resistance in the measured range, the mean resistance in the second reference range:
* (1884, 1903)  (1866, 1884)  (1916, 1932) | -2.1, 10.6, 12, 11.3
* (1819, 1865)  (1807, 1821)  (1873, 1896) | 4.7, 9.88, 9.41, 11.3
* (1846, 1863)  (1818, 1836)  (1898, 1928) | -1.3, 8.79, 10.4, 11.6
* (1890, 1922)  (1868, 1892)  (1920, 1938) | -2.1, 11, 11.8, 11.1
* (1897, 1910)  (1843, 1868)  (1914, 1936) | -1.1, 10.5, 11.9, 11.2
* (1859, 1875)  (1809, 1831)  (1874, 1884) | 0.4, 9.65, 10.3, 10.7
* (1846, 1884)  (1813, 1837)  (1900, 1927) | -1.5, 8.91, 10.5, 11.5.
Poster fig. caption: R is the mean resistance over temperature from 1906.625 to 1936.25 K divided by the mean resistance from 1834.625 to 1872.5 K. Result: 1.2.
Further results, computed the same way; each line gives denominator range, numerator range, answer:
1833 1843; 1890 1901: 1.67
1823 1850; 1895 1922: 1.32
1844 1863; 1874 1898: 1.09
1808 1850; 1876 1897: 1.25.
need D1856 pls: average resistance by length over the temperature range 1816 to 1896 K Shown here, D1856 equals 10.1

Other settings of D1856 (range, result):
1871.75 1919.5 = 11.5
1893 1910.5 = 12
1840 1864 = 10.3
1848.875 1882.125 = 10.4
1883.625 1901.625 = 12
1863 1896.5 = 11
